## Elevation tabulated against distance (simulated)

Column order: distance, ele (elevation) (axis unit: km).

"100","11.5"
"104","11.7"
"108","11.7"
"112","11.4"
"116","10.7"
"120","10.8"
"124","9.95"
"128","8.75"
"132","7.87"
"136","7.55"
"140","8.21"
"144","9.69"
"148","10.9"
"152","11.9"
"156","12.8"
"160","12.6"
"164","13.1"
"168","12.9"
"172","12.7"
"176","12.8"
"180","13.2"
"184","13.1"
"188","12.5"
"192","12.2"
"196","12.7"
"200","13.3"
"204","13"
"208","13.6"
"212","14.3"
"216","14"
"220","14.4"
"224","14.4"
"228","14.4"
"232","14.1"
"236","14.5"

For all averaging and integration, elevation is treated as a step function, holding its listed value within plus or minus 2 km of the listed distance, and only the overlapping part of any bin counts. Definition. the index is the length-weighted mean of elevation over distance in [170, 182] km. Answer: 12.9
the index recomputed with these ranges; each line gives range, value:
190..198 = 12.4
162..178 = 12.9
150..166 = 12.6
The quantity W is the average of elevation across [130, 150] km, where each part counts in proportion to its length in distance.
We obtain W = 8.84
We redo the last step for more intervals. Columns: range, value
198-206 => 13.2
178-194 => 12.8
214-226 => 14.3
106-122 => 11.2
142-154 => 10.8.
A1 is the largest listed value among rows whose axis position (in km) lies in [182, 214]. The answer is 14.3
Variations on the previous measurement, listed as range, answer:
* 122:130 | 9.95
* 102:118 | 11.7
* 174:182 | 13.2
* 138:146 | 9.69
